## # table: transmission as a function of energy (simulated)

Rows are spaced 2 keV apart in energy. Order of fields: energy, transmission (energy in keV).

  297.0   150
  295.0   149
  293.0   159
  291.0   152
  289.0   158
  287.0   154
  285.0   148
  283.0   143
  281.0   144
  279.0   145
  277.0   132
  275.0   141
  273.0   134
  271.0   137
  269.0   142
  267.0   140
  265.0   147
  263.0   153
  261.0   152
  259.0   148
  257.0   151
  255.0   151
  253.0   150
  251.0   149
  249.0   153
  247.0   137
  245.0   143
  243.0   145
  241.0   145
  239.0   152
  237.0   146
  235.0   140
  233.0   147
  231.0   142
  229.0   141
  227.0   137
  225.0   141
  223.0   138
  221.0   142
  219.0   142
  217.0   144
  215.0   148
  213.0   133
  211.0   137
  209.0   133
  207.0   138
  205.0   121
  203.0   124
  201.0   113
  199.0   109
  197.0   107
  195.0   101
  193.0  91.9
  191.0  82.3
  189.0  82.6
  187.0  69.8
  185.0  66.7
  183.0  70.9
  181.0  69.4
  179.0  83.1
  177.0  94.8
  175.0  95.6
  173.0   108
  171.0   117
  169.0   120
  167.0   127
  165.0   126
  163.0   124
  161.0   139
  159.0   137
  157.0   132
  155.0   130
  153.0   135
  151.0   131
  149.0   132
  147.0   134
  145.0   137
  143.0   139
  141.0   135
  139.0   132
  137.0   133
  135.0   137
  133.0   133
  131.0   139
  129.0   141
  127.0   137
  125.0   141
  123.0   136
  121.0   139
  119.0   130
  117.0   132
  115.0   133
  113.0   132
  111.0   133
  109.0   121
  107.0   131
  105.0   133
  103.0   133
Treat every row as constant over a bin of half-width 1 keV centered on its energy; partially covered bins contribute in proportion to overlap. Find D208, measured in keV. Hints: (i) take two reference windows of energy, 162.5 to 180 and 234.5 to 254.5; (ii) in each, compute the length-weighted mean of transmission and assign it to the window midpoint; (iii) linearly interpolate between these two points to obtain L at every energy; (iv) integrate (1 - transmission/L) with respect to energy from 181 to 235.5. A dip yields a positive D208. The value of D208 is 4.5 keV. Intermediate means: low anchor 110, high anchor 146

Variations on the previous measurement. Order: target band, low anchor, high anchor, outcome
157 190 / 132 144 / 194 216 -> 6.8 keV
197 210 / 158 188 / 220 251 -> 0.1 keV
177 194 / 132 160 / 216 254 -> 7.4 keV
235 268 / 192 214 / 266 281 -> -3.6 keV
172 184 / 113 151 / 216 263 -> 4.5 keV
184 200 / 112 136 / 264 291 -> 5.8 keV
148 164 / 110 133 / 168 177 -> -2.1 keV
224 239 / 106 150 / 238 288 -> 0.0 keV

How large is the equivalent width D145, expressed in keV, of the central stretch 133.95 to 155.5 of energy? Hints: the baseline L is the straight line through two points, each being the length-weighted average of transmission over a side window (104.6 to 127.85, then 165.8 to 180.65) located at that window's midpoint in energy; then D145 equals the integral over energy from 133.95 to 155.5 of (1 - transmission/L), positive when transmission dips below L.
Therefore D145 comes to -2.73 keV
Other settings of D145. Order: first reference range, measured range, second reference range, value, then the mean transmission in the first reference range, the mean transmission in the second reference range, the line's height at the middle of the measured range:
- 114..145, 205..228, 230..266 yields 0.9 keV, 136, 147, 144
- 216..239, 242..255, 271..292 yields -0.3 keV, 142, 145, 143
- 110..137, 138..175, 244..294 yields 2.5 keV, 136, 147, 138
